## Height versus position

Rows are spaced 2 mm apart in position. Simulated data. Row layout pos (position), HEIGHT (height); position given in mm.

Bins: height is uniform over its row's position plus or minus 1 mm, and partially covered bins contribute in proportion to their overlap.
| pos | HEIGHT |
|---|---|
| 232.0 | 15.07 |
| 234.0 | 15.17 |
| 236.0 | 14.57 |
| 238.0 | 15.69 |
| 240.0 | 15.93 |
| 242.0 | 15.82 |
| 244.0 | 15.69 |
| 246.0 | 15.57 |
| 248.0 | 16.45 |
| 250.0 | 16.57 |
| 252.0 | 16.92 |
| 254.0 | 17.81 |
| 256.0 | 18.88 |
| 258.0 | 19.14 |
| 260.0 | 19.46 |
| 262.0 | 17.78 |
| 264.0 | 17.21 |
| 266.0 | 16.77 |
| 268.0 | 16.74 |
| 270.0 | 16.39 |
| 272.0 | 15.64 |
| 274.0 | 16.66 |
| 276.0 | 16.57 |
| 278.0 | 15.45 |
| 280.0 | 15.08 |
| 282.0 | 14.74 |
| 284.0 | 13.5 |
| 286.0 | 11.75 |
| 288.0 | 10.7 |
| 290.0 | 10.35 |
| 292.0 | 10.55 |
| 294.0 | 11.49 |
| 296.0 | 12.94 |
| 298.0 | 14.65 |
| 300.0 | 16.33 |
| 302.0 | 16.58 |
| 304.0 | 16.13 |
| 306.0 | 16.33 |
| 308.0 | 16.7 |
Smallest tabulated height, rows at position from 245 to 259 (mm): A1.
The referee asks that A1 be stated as 15.57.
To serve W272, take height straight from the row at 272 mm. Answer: 15.64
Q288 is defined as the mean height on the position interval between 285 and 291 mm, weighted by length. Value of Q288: 10.9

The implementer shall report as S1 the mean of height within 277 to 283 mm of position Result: 15.1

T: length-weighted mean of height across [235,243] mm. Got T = 15.5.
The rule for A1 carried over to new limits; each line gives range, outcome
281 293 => 10.35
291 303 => 10.55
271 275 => 15.64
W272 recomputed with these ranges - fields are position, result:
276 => 16.57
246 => 15.57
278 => 15.45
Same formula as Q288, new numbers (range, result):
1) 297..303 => 15.9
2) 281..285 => 14.1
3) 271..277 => 16.3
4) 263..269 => 16.9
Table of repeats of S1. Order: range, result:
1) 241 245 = 15.8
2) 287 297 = 11.2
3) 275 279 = 16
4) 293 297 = 12.2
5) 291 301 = 13.2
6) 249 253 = 16.7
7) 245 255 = 16.7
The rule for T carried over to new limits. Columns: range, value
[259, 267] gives 17.8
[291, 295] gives 11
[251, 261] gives 18.4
